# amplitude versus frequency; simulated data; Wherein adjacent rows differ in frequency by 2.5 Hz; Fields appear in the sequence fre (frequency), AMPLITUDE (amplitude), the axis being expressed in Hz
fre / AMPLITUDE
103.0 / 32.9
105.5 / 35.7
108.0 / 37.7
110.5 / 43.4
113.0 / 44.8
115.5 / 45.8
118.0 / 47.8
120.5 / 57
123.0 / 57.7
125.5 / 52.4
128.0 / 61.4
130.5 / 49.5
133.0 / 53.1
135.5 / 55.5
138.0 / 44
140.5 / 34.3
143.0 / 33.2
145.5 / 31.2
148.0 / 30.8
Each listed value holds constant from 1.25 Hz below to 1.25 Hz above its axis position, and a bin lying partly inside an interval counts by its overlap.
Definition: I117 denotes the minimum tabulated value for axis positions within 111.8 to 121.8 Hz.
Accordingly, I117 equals 44.8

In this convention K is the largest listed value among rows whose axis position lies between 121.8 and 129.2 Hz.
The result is 61.4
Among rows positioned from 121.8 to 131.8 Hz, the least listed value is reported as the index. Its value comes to 49.5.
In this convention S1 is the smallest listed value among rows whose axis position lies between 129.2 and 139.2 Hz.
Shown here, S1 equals 44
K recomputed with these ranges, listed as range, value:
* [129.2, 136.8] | 55.5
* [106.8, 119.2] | 47.8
